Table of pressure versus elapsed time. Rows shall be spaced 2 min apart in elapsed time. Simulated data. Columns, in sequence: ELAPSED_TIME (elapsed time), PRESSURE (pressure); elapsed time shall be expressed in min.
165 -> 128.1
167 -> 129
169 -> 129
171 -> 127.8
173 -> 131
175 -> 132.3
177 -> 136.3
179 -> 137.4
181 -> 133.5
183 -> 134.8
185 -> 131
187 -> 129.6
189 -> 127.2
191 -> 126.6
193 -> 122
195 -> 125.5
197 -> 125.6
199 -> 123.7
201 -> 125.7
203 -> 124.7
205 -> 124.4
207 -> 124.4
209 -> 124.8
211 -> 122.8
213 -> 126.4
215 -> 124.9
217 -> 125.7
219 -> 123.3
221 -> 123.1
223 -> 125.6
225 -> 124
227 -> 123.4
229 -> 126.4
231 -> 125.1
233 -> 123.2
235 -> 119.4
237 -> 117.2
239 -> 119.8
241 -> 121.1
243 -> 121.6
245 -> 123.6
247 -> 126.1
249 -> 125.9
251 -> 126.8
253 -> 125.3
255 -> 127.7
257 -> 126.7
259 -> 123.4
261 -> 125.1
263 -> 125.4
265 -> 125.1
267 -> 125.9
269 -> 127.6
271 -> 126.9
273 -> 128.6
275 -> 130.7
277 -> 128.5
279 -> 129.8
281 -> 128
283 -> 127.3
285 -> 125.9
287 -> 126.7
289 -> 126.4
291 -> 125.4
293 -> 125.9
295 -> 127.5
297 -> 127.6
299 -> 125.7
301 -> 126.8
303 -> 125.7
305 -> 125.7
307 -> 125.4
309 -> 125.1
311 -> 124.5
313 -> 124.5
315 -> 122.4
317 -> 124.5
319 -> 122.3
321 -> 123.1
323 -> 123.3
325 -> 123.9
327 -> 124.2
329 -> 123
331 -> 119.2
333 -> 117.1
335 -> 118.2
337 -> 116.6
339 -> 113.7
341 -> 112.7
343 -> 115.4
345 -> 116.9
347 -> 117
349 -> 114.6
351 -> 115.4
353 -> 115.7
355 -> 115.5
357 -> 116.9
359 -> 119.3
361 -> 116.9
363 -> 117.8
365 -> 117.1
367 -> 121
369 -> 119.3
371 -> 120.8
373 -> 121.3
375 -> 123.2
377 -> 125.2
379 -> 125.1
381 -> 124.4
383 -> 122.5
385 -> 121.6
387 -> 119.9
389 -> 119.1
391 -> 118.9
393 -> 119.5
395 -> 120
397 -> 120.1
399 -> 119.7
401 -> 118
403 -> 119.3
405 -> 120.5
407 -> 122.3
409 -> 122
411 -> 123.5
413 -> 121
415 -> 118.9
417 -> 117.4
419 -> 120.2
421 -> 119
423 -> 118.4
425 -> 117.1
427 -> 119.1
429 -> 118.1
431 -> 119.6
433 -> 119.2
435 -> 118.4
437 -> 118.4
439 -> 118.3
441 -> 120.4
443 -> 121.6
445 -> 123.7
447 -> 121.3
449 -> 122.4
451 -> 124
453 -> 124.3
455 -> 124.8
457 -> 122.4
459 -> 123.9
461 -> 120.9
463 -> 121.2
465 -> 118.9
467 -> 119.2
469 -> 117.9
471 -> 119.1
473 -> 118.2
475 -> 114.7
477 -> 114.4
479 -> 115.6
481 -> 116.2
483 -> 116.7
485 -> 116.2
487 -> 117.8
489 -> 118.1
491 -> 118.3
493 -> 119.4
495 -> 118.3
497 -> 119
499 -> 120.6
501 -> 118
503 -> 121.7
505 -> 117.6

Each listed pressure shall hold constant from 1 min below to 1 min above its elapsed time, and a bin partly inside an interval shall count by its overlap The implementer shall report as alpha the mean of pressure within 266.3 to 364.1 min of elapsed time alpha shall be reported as 123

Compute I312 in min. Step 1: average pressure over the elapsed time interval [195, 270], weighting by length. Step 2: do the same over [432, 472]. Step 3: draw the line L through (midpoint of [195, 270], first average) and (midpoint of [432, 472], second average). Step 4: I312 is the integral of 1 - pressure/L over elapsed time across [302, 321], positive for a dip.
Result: -0.2 min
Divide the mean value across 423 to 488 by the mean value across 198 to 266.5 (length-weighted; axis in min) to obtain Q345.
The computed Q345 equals 0.96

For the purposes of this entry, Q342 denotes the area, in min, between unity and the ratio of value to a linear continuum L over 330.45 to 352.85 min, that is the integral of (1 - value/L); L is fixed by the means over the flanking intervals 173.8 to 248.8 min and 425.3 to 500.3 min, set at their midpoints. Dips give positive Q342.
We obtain 1.2 min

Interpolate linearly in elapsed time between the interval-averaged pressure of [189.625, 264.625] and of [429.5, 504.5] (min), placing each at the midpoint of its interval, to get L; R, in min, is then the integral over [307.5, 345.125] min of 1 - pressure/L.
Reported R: 0.5 min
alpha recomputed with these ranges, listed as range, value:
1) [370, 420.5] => 121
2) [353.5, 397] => 120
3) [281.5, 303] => 127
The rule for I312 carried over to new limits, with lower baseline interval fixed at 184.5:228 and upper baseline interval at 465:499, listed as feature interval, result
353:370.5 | 0.43 min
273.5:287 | -0.56 min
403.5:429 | -0.10 min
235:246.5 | 0.31 min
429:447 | -0.17 min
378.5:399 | -0.14 min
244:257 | -0.21 min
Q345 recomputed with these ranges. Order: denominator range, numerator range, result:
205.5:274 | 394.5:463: 0.97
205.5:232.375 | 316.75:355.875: 0.95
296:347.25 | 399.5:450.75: 0.99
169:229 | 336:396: 0.93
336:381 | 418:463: 1.02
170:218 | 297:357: 0.94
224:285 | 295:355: 0.97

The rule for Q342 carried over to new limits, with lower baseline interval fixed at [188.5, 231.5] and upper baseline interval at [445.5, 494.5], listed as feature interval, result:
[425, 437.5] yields 0.2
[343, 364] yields 0.9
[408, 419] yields 0.0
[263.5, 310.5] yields -1.4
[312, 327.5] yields -0.1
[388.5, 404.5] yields 0.2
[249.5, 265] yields -0.2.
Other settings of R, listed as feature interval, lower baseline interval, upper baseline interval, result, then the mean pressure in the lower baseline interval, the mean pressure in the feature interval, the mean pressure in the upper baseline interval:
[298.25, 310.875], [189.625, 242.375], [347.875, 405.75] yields -0.4 min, 124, 126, 120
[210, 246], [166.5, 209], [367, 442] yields 1.1 min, 129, 123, 120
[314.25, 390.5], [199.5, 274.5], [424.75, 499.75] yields 1.4 min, 125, 120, 119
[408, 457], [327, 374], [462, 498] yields -1.2 min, 118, 121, 118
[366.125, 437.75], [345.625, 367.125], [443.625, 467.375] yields -0.6 min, 117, 120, 122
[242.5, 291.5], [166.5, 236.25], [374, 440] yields -0.7 min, 127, 126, 120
